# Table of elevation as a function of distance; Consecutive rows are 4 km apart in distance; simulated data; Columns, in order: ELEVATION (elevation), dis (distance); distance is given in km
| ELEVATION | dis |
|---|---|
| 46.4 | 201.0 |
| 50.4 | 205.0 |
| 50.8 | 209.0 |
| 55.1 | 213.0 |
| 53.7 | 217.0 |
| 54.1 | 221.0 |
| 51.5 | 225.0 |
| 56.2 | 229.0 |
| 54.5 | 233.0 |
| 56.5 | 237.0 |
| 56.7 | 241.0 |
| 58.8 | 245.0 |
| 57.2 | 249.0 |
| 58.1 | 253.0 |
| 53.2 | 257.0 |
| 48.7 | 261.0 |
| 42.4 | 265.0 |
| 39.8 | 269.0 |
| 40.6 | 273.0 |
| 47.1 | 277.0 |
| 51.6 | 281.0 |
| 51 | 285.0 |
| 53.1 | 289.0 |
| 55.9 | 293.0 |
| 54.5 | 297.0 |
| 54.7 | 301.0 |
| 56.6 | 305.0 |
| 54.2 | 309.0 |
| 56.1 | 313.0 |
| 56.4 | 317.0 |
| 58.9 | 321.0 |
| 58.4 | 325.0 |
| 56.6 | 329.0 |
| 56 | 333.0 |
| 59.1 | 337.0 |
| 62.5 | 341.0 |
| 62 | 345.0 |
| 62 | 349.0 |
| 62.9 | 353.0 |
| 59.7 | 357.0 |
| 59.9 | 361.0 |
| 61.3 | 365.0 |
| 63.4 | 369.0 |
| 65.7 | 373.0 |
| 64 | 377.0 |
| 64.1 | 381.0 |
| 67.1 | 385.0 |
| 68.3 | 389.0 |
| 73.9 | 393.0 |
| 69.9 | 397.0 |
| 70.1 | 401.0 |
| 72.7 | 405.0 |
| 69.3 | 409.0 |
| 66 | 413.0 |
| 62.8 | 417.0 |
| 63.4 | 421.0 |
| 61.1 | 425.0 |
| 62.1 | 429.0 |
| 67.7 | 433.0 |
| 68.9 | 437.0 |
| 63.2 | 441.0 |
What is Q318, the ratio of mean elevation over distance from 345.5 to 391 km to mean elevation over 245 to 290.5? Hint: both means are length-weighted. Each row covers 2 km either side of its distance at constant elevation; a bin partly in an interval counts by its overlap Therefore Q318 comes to 1.28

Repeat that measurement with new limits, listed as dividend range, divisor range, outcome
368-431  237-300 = 1.29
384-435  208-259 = 1.22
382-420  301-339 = 1.21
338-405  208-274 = 1.24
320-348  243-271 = 1.16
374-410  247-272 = 1.39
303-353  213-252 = 1.05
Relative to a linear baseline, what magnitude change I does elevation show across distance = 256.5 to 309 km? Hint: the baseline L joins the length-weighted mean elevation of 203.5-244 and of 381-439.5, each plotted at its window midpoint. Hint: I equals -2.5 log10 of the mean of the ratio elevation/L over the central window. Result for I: 0.17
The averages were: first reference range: 54.1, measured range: 50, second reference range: 67.2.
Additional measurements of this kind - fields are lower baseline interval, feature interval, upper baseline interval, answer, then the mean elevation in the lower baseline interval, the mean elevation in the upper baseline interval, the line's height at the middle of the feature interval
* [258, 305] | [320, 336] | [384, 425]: -0.02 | 49.4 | 68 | 56.5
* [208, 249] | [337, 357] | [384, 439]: 0.02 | 55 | 67.4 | 63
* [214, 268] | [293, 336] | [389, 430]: 0.06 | 53.7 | 67.3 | 59.7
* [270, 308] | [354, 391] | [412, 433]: -0.08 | 51.4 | 63.4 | 58.9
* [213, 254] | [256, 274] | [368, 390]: 0.28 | 55.6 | 65.4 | 57.8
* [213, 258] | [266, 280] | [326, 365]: 0.30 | 55.5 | 60.1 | 57.1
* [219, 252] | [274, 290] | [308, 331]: 0.13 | 55.8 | 56.9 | 56.4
